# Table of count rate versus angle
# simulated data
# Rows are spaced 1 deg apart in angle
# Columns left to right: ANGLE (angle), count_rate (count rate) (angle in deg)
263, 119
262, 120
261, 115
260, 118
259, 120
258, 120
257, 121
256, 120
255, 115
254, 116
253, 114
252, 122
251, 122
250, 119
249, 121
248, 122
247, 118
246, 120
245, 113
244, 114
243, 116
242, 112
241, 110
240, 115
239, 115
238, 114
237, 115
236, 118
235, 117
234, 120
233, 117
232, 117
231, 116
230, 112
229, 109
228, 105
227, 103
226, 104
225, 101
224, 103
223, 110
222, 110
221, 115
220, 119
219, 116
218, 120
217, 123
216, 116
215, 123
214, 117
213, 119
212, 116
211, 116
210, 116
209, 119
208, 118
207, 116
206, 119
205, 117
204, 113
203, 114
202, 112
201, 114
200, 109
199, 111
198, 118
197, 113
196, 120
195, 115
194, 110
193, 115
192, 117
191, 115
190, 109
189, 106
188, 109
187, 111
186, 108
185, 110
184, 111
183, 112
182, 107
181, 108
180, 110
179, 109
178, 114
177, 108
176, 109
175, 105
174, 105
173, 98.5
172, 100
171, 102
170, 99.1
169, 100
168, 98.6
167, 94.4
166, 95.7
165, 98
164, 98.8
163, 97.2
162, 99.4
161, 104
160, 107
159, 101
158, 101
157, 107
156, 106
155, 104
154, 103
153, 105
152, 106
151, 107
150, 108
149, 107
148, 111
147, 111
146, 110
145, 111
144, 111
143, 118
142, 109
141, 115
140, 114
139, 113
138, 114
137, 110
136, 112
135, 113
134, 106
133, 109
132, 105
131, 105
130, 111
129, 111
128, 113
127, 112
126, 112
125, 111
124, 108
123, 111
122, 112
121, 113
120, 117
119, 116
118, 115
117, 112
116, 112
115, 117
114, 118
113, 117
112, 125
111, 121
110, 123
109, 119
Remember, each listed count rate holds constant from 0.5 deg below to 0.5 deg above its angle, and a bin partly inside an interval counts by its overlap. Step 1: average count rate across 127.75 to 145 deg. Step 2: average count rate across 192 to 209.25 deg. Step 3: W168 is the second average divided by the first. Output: 1.03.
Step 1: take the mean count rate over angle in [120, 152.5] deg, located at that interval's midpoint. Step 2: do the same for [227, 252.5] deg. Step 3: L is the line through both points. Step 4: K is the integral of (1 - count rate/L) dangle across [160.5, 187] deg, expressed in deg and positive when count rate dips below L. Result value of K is 2.0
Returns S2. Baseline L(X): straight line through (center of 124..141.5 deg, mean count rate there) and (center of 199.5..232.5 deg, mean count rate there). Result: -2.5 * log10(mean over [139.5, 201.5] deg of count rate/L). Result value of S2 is 0.047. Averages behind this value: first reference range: 111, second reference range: 114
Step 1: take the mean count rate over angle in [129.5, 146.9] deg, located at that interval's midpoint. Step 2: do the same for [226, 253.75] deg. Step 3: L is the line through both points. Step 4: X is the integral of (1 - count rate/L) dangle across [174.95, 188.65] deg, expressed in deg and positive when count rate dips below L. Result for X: 0.40 deg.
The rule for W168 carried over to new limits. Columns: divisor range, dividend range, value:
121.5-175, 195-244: 1.07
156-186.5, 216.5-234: 1.08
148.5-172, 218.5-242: 1.10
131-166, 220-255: 1.06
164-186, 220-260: 1.10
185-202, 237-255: 1.04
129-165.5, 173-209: 1.04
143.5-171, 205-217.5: 1.14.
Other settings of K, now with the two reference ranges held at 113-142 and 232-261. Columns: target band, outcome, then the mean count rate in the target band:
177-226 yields 0.8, 113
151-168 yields 1.7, 102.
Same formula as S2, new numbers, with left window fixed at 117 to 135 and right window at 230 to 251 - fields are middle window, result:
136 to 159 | 0.03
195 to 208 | 0.00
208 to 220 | -0.03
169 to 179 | 0.09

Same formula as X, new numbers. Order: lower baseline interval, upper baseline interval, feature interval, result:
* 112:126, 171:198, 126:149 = 0.4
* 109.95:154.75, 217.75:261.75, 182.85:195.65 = 0.2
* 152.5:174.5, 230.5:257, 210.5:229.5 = -0.1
